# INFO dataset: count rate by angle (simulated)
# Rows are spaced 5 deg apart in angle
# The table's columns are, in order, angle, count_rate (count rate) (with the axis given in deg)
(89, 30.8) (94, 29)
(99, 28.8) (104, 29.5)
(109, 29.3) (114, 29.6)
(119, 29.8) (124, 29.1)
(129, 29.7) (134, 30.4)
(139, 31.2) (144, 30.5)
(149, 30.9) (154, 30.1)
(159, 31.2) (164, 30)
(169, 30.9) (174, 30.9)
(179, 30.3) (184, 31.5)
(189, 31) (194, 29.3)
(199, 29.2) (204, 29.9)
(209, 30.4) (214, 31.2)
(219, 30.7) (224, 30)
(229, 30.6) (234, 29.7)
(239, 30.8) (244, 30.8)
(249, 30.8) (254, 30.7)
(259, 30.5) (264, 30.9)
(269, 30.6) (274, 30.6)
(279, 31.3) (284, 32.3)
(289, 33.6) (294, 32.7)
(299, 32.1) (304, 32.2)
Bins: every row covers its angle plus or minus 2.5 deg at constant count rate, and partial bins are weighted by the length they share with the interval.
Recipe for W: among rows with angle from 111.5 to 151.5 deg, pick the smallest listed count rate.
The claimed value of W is 29.1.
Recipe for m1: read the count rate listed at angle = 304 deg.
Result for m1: 32.2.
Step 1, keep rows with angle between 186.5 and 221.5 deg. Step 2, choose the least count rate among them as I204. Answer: 29.2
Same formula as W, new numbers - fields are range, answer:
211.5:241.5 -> 29.7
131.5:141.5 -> 30.4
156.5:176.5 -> 30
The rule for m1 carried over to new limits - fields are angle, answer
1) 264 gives 30.9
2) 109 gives 29.3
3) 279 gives 31.3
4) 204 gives 29.9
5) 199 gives 29.2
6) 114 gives 29.6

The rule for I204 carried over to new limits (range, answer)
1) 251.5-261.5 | 30.5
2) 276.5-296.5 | 31.3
